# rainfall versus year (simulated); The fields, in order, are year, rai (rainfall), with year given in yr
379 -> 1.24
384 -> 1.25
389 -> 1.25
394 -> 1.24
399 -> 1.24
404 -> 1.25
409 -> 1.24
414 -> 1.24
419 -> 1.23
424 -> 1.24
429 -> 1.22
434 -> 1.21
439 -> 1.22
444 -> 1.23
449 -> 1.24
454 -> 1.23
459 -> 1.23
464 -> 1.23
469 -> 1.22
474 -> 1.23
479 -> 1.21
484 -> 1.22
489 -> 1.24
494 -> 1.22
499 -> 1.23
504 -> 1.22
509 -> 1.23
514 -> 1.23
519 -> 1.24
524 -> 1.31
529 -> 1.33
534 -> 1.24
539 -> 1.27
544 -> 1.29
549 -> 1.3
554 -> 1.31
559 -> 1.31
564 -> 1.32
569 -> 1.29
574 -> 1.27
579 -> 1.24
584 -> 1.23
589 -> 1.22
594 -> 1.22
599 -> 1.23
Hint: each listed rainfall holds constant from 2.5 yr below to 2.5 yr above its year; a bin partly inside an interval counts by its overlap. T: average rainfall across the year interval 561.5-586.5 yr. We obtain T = 1.27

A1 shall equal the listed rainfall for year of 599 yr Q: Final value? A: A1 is 1.23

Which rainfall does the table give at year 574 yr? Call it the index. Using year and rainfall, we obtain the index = 1.27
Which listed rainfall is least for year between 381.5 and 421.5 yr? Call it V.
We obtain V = 1.23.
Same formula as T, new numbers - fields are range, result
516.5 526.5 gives 1.27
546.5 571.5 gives 1.31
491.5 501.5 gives 1.23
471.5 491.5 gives 1.23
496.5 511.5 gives 1.23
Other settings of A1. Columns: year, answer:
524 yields 1.31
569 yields 1.29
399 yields 1.24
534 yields 1.24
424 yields 1.24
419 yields 1.23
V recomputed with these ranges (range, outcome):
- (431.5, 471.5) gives 1.21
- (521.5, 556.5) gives 1.24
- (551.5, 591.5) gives 1.22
